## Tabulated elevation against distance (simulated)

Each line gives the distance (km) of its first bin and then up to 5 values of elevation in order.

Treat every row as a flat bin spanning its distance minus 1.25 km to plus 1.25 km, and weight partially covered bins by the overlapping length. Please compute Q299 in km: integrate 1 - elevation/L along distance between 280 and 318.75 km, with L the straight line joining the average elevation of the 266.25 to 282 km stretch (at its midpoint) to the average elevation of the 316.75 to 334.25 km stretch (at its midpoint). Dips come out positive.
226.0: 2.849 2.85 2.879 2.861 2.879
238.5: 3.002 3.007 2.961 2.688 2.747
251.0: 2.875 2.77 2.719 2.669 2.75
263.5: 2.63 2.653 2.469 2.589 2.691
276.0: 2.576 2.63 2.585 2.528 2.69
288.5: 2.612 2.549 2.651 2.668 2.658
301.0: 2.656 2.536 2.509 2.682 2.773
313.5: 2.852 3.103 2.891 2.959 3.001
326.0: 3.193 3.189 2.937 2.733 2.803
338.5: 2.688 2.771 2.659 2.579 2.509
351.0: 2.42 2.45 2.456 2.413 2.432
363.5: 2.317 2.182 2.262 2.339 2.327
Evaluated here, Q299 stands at 1.6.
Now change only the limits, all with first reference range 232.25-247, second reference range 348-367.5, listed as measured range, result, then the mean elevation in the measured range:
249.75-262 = 0.3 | 2.76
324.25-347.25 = -3.3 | 2.84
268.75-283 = 0.8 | 2.6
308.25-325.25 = -2.3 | 2.92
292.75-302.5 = 0.0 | 2.66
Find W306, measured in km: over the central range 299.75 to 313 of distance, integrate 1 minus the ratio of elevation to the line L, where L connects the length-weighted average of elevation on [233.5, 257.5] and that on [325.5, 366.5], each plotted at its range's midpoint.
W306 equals 0.3 km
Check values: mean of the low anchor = 2.85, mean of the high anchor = 2.63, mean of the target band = 2.64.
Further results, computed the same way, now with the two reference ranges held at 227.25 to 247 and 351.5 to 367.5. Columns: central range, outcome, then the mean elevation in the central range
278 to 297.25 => 0.5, 2.61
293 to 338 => -4.7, 2.82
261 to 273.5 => 0.7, 2.61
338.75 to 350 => -0.9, 2.63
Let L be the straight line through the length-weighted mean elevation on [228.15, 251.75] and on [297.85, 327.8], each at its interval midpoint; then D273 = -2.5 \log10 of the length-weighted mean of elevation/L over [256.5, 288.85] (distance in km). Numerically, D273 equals 0.09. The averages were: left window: 2.88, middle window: 2.62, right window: 2.83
